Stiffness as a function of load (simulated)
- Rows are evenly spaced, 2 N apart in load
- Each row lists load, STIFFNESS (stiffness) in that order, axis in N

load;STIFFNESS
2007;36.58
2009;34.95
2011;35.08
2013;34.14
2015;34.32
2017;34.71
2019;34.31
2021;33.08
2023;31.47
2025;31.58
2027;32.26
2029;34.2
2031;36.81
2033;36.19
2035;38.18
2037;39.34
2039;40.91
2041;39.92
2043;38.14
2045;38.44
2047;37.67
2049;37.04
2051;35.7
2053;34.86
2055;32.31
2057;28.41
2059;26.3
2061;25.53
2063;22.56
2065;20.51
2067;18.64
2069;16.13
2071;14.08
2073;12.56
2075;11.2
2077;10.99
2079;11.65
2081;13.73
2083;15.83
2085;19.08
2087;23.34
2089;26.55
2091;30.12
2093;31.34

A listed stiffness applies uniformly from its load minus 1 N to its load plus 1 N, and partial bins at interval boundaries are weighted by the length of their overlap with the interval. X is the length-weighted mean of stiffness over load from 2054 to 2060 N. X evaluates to 29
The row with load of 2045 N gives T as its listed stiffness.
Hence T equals 38.44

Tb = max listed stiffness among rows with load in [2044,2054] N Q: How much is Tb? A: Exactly 38.44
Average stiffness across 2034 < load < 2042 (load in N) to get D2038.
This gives 39.6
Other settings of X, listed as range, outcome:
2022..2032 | 33.3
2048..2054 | 35.9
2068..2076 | 13.5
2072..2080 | 11.6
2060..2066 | 22.9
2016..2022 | 34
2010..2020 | 34.5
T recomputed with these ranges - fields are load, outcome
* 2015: 34.32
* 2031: 36.81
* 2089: 26.55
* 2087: 23.34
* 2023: 31.47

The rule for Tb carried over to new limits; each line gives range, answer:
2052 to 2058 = 34.86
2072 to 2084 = 15.83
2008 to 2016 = 35.08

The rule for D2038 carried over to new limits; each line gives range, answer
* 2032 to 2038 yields 37.9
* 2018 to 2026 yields 32.6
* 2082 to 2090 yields 21.2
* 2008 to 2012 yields 35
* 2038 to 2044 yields 39.7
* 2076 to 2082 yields 12.1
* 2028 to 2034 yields 35.7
